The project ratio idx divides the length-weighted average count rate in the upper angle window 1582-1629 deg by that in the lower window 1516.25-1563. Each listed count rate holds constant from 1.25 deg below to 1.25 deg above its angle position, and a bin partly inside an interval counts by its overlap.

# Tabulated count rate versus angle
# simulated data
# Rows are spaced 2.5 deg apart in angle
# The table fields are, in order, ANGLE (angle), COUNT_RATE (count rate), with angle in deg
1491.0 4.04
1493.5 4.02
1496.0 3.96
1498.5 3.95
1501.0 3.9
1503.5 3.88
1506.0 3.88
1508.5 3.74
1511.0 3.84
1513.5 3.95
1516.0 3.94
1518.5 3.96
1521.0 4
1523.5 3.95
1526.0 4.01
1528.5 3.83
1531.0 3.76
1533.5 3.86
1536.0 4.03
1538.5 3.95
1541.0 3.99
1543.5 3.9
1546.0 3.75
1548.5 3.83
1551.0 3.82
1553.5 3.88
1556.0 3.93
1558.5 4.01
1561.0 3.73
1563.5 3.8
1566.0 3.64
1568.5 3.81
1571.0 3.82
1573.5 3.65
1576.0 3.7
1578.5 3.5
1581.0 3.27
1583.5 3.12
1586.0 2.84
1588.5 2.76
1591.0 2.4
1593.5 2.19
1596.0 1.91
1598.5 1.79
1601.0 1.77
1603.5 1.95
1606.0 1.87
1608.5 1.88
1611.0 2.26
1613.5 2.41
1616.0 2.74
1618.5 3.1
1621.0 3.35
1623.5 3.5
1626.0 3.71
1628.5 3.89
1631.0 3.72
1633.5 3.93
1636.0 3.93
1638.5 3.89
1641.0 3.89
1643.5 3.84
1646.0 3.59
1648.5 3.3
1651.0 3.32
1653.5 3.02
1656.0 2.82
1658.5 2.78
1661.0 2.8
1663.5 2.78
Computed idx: 0.66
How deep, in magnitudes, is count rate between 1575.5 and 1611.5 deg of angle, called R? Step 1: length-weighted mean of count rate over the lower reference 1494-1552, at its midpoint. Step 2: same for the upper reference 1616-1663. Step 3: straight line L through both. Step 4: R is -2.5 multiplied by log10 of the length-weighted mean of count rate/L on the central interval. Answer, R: 0.42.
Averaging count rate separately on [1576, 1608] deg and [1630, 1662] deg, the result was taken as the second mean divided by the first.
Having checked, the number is 1.39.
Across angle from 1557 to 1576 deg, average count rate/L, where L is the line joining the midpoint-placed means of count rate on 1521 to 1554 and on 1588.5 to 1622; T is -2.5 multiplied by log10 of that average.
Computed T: -0.18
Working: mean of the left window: 3.89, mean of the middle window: 3.78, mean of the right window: 2.29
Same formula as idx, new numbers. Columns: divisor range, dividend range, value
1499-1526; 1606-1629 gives 0.74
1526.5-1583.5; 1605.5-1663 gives 0.85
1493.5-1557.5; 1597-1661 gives 0.78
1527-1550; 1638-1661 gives 0.86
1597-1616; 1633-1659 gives 1.71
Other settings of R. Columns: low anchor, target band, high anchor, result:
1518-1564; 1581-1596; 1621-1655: 0.38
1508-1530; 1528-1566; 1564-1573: -0.01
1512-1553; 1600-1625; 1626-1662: 0.40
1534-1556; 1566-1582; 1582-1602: -0.23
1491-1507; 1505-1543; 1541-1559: 0.00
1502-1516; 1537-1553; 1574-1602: -0.16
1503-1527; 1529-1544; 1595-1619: -0.12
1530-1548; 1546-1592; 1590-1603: -0.22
